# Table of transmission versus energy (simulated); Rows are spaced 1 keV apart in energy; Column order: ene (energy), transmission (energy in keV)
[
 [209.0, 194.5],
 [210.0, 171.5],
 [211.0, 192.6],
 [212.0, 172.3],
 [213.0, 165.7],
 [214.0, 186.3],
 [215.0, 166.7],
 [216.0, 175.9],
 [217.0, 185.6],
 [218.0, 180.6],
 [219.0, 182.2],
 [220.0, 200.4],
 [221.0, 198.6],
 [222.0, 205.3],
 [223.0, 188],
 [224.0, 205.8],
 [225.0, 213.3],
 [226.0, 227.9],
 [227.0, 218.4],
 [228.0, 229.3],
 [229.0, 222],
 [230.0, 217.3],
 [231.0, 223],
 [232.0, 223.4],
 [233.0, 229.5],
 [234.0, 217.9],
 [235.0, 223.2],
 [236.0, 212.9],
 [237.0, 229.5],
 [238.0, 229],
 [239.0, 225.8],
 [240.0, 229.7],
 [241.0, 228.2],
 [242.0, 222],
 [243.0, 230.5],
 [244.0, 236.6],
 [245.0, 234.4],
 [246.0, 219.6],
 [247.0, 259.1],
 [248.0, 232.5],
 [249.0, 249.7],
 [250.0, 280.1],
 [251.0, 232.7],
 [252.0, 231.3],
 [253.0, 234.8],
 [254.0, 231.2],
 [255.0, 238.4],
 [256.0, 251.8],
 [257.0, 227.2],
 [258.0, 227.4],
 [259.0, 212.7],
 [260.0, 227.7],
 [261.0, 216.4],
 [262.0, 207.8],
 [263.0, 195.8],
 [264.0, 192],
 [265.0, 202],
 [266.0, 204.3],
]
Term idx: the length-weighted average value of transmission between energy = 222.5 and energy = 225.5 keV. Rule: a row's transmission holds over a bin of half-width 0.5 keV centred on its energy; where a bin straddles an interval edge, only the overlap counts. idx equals 202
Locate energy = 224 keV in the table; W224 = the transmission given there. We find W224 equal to 205.8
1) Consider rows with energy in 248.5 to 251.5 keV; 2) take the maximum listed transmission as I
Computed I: 280.1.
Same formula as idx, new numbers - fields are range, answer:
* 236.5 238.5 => 229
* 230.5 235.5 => 223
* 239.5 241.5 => 229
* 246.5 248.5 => 246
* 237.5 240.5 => 228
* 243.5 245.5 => 236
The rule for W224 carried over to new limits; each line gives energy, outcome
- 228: 229.3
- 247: 259.1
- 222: 205.3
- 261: 216.4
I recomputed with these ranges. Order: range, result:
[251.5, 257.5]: 251.8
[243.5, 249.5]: 259.1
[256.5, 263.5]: 227.7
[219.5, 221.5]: 200.4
